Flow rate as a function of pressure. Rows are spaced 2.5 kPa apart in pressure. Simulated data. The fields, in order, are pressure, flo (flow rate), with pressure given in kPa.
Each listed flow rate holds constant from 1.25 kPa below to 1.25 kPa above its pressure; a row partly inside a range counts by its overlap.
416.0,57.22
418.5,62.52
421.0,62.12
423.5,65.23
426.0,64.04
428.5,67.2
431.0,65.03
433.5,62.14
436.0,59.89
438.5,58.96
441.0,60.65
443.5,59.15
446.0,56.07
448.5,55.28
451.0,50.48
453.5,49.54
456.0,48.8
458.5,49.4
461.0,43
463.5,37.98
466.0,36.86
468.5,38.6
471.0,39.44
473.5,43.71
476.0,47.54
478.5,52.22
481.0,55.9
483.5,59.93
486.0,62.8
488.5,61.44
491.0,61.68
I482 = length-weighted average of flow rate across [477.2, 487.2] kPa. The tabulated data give 57.6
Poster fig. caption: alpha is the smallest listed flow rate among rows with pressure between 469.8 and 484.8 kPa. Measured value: 39.44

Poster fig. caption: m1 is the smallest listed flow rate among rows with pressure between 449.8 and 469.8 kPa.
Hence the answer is 36.86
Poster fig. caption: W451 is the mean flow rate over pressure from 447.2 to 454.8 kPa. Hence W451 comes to 51.8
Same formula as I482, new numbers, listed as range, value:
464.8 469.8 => 37.8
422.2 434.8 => 64.7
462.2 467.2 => 37.5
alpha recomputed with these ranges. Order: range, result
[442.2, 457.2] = 48.8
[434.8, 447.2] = 56.07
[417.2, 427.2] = 62.12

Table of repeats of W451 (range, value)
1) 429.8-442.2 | 61.3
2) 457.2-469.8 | 41.2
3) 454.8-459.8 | 49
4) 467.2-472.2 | 39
